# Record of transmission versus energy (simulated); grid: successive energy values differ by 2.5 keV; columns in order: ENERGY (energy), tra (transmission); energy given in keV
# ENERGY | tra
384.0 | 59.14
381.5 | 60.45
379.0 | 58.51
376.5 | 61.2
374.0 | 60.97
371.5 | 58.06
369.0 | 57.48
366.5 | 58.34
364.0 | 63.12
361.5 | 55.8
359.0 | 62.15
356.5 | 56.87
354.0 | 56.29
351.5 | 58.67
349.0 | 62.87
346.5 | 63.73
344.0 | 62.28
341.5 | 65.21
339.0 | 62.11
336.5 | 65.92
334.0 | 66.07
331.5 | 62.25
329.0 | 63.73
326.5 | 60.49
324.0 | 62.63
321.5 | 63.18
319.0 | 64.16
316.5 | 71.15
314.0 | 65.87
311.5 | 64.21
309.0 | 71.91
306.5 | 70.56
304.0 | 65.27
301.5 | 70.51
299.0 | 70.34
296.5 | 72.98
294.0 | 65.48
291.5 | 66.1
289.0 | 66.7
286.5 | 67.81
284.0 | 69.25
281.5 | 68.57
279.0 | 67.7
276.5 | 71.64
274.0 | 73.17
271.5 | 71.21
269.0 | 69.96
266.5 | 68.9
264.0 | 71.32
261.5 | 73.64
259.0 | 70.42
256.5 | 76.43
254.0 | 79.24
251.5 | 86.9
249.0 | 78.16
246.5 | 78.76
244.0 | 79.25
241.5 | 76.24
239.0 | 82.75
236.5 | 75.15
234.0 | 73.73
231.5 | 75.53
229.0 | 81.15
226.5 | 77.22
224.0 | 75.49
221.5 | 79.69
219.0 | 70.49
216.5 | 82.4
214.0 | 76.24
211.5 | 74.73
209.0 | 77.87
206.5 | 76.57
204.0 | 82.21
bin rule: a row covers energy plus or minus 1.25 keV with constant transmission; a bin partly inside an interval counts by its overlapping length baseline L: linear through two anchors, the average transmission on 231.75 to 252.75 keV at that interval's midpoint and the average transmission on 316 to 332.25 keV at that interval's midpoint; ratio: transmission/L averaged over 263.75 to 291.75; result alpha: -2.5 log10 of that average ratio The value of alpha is 0.043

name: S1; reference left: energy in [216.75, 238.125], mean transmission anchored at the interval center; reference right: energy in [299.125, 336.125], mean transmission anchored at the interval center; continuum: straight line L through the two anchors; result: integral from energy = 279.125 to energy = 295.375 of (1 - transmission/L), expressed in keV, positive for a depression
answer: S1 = 0.5 keV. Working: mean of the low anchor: 76.5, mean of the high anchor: 66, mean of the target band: 67.4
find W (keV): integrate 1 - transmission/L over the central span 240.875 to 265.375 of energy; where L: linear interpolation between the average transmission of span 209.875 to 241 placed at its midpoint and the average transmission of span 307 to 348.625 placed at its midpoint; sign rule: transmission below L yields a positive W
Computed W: -1.09 keV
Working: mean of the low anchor 77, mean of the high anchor 64.7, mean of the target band 77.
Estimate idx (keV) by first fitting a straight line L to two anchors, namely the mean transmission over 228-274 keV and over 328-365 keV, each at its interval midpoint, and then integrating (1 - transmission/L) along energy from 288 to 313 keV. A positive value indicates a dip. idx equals 0.07 keV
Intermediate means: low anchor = 75.9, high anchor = 61.8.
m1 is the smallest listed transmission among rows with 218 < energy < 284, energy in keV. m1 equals 67.7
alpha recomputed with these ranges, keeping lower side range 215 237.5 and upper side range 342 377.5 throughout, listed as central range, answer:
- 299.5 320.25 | -0.03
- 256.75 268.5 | 0.01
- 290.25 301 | -0.01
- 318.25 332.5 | 0.03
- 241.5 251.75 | -0.08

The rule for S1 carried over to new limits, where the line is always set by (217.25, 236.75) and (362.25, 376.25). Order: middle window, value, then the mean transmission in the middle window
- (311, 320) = -0.1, 66.6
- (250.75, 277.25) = -0.6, 73.7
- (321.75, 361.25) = 0.6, 62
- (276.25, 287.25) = 0.2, 68.8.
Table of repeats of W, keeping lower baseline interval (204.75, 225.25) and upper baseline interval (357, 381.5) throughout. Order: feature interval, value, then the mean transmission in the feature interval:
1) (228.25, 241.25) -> -0.5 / 77.4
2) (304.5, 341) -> -0.3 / 65.3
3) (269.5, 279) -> -0.2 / 71.3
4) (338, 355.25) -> 0.1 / 61.6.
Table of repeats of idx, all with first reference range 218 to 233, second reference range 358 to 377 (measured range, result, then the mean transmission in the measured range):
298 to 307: -0.2 keV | 69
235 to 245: -0.4 keV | 78.2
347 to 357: 0.4 keV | 59.2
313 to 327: 0.1 keV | 64.8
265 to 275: 0.1 keV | 70.8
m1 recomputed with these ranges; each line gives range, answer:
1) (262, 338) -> 60.49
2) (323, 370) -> 55.8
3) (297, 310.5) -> 65.27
